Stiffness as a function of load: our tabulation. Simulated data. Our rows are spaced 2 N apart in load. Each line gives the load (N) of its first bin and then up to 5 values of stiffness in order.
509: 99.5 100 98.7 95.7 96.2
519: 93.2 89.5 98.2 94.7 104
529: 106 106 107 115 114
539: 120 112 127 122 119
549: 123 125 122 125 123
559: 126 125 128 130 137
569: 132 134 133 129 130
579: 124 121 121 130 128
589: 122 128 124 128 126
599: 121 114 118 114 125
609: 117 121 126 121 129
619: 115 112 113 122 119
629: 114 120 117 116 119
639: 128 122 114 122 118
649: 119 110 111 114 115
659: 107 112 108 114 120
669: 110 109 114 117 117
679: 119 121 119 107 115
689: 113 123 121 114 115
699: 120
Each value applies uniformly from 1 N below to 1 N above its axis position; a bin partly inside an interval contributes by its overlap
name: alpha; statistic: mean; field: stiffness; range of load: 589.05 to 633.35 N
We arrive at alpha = 120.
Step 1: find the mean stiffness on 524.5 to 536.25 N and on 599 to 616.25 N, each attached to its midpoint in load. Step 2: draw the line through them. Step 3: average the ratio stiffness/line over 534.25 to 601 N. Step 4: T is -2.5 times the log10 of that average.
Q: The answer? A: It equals -0.11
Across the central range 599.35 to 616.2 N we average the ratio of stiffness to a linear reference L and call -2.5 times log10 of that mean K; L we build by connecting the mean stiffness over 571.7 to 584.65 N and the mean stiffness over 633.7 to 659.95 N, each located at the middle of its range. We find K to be 0.02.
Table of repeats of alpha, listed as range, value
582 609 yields 123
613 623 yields 119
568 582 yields 129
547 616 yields 125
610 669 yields 117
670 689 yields 115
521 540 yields 106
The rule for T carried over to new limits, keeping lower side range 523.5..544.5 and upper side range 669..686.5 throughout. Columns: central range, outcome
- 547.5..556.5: -0.11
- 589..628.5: -0.07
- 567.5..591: -0.14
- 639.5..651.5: -0.04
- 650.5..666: 0.03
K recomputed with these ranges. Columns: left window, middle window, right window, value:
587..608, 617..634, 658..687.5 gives 0.02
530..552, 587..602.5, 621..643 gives -0.05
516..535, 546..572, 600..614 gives -0.17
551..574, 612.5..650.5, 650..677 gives -0.01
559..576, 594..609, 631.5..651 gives 0.04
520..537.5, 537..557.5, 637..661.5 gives -0.15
